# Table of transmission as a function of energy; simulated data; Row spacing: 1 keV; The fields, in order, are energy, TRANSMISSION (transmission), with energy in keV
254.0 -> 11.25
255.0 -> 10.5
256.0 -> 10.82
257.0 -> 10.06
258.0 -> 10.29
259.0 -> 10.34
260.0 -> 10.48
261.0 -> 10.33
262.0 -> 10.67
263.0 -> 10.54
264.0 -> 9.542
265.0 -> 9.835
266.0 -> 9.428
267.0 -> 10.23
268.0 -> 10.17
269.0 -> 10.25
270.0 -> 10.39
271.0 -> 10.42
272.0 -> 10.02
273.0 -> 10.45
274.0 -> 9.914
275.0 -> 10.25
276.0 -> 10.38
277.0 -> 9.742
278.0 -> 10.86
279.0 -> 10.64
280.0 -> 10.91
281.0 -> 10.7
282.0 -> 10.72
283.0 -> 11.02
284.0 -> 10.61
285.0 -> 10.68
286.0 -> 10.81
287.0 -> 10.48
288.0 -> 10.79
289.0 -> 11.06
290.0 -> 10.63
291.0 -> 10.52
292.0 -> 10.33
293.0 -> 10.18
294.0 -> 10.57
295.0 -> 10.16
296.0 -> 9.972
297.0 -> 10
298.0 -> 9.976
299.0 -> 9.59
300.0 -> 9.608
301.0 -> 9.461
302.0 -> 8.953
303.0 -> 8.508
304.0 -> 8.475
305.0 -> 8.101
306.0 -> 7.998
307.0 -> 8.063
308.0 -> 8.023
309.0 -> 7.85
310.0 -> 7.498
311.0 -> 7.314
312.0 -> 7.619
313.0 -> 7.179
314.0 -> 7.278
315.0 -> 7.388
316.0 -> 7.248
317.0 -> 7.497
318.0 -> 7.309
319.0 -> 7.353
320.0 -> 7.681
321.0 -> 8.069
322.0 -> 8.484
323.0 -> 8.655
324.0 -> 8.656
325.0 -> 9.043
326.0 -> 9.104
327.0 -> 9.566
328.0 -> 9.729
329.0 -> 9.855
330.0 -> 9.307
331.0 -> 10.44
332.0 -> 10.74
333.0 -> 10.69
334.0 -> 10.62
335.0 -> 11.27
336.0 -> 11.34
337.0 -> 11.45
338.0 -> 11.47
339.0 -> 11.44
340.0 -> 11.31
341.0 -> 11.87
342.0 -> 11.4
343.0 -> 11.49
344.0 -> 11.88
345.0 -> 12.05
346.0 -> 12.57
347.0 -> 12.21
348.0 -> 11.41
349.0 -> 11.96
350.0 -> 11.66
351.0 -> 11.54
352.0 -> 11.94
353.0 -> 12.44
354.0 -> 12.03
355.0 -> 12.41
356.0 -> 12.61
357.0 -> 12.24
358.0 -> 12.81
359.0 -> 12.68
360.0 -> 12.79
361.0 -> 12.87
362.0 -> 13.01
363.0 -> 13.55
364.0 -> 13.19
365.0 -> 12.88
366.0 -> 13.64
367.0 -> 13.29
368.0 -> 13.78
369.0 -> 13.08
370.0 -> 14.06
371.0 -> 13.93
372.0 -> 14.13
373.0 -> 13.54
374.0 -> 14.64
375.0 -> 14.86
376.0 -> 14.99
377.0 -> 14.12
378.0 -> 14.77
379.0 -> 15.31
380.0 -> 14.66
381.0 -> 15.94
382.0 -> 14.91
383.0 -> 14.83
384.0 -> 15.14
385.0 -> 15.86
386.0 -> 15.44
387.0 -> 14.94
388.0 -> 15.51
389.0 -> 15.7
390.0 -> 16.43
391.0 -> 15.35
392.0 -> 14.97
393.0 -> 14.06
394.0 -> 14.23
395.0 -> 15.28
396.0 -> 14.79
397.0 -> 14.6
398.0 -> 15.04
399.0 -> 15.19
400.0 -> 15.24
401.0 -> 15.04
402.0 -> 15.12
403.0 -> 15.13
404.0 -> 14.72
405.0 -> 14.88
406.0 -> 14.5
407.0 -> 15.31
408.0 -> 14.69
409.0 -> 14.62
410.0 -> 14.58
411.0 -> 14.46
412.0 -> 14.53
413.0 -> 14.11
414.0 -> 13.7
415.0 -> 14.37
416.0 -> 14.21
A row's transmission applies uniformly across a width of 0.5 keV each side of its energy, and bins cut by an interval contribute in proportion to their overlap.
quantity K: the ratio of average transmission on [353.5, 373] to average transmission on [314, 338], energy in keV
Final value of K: 1.4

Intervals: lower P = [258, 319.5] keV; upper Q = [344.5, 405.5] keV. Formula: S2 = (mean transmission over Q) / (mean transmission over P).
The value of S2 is 1.46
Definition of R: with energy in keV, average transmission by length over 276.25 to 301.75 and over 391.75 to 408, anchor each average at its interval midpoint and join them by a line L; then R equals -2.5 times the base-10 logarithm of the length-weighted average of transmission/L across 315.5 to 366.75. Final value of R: 0.146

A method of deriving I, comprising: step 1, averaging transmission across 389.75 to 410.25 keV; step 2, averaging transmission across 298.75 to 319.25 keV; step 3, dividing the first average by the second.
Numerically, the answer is 1.9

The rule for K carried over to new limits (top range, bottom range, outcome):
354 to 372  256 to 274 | 1.28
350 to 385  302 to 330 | 1.67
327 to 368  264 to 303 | 1.16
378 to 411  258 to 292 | 1.44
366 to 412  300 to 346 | 1.59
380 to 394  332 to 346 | 1.34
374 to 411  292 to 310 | 1.64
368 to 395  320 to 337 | 1.52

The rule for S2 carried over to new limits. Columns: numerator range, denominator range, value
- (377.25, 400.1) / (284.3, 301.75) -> 1.47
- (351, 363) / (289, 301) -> 1.23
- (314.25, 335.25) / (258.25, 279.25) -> 0.87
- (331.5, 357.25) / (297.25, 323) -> 1.44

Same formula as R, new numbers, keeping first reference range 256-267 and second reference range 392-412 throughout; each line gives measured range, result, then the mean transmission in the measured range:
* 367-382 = -0.04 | 14.4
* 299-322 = 0.42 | 7.98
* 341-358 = 0.09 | 12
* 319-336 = 0.29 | 9.49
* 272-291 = 0.03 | 10.6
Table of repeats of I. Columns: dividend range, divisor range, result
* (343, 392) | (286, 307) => 1.40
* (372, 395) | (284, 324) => 1.68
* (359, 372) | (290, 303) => 1.35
